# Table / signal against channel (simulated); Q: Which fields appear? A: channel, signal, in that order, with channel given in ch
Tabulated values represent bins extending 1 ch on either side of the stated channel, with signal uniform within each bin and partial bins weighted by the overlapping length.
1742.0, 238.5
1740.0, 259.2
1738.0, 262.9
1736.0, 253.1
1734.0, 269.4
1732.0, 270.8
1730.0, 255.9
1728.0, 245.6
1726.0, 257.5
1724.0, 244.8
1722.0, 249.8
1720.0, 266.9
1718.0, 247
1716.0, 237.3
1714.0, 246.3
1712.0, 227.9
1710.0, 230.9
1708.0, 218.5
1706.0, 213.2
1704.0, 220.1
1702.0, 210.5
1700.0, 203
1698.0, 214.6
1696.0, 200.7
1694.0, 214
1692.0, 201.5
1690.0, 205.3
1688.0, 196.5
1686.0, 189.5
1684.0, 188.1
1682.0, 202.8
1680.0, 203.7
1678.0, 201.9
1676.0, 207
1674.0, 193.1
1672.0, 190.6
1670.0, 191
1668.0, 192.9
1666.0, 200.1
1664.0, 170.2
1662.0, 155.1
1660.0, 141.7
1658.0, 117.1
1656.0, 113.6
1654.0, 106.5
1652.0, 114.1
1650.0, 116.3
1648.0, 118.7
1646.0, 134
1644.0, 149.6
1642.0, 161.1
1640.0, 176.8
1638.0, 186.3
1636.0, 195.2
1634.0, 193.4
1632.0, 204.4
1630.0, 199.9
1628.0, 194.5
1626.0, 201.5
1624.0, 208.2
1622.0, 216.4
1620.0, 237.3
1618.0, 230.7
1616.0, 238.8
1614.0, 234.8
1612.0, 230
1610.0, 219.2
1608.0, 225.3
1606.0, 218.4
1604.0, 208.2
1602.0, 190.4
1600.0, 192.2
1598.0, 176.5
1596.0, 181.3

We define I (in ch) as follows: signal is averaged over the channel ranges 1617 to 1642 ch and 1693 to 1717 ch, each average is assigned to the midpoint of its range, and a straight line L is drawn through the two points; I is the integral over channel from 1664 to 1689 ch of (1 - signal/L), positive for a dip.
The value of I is 2.1 ch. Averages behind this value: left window 202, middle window 195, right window 220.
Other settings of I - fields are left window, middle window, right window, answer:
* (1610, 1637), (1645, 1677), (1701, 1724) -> 9.9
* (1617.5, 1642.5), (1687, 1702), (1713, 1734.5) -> 2.0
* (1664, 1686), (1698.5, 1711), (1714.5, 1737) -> 0.8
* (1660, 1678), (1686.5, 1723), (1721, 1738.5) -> 0.9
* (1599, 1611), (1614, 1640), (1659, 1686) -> -0.8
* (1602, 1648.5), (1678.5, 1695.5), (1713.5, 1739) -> 2.4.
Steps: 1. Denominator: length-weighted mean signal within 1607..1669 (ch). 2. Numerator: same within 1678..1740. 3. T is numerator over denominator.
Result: 1.27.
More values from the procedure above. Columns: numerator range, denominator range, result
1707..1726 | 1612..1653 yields 1.30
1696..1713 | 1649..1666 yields 1.62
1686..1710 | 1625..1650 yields 1.20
